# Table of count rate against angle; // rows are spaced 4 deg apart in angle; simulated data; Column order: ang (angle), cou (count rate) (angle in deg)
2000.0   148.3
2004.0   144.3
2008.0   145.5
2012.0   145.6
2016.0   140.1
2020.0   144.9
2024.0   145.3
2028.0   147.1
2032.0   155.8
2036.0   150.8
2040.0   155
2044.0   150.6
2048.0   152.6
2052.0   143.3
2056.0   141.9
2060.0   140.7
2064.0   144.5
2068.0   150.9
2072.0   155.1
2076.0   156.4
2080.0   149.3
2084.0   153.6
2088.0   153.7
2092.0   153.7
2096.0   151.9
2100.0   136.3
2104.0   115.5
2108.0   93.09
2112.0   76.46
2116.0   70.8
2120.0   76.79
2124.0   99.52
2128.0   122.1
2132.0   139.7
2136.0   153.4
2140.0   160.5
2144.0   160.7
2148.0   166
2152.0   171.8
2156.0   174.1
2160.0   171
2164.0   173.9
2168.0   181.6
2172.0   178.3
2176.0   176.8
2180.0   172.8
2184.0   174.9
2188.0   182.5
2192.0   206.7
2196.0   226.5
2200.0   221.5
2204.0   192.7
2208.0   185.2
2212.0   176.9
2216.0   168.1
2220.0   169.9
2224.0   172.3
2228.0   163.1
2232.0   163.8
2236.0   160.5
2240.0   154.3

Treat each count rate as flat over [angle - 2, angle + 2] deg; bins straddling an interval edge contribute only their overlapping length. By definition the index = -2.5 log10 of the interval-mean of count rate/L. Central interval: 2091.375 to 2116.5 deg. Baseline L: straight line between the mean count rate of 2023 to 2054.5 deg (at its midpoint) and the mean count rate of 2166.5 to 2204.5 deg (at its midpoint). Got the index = 0.42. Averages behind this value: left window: 150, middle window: 114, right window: 192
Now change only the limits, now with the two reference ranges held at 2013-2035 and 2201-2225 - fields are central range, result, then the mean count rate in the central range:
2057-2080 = 0.04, 149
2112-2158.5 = 0.24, 134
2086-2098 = 0.04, 153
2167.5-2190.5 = -0.03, 178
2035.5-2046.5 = -0.02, 152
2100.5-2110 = 0.42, 109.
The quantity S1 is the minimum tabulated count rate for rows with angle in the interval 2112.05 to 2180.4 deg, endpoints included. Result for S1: 70.8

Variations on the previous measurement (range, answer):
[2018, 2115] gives 76.46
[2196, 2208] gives 185.2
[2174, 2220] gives 168.1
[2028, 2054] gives 143.3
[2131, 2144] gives 139.7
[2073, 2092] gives 149.3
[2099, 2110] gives 93.09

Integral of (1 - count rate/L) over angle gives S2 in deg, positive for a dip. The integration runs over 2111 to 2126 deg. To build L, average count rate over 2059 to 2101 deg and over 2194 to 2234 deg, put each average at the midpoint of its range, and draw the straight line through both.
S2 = 7.4 deg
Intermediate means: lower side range 150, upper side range 184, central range 81.2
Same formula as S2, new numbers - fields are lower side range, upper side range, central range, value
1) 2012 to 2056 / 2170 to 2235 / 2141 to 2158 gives 0.4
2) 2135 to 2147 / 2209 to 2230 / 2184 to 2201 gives -3.8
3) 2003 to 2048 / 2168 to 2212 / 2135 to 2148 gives 1.3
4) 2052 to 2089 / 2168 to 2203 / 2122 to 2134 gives 3.5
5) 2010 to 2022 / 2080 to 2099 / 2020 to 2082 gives -0.7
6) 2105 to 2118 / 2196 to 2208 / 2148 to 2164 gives -3.1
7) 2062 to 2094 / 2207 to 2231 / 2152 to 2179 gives -1.8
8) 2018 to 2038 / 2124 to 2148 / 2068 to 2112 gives 2.2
